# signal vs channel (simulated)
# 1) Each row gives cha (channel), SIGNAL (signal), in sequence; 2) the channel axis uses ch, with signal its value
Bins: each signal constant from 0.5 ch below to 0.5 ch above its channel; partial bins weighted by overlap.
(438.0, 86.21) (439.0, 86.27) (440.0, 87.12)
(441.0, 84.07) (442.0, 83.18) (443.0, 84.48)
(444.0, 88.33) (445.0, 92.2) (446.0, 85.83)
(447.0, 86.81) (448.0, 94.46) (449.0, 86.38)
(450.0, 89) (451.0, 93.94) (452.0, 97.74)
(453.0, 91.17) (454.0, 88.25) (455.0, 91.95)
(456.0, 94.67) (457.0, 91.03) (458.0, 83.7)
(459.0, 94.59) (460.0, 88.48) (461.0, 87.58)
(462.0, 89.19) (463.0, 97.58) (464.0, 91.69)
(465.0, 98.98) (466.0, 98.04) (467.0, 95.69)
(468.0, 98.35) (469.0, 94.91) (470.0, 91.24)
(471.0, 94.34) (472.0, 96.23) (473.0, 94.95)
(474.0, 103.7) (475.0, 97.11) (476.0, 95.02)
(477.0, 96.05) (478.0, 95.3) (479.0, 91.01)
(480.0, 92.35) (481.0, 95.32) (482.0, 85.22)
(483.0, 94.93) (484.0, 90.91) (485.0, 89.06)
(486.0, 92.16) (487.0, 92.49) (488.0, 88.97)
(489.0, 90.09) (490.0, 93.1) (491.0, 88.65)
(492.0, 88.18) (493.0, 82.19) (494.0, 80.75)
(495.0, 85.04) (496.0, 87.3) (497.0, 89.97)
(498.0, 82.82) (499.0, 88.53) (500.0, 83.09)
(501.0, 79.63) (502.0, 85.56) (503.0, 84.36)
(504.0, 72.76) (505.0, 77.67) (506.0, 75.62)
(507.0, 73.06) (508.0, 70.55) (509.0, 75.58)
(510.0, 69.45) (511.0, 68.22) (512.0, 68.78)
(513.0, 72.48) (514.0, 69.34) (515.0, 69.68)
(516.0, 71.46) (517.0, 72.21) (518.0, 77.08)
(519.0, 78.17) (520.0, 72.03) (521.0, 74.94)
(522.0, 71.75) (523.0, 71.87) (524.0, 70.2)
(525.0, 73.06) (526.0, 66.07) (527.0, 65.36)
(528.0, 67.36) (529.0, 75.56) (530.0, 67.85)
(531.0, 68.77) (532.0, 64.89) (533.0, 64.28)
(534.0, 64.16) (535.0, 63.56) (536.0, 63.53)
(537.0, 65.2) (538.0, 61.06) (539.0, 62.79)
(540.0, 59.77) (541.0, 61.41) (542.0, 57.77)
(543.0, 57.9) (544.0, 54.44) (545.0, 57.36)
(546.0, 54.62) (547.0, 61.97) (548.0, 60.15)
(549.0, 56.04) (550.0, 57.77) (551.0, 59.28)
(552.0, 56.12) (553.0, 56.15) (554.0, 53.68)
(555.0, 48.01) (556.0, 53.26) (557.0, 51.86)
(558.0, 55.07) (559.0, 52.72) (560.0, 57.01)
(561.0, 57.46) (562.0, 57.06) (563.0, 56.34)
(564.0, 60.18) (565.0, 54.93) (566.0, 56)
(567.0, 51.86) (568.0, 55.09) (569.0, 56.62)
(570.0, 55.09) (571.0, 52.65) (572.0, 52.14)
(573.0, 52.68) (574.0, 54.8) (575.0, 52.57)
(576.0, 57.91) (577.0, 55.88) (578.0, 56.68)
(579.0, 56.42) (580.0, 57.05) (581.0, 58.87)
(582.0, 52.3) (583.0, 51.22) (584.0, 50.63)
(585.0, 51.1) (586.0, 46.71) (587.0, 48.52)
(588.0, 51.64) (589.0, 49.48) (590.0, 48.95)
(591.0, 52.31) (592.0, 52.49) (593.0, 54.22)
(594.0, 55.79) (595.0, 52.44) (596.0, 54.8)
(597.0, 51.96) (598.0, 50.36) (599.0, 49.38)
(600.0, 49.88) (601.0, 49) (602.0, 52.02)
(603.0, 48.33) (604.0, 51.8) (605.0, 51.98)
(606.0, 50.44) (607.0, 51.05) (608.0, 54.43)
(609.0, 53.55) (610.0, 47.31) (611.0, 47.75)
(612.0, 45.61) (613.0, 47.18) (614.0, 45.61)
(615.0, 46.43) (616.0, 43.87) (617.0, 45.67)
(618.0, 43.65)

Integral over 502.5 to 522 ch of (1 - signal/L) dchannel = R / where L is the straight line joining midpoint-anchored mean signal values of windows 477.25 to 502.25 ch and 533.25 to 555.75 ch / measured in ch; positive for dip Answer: 0.8 ch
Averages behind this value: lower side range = 88.6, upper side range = 58.8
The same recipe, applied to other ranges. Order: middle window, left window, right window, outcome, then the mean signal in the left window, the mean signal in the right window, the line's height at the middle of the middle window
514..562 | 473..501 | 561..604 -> 5.2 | 90.2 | 53.2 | 70.5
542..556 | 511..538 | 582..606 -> 1.5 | 69.4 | 51.1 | 63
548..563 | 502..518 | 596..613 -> 1.7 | 73.3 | 50.3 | 62.2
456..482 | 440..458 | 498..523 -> -2.8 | 89.4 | 75.2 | 84.8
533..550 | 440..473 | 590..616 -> 1.9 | 91.4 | 50.5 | 67.6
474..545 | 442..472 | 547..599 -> -1.9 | 91.7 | 54.2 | 74.7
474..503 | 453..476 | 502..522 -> -2.1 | 93.7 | 73.6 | 83.6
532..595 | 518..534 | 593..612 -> 5.1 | 70.2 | 51.2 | 60.9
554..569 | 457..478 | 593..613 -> 2.2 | 94.3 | 50.9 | 64.2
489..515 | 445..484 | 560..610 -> 0.3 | 92.9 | 53.1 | 80.5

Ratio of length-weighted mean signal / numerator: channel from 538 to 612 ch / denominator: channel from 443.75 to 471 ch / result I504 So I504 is 0.59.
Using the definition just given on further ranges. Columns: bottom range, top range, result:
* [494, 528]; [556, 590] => 0.72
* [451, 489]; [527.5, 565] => 0.64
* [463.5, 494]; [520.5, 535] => 0.74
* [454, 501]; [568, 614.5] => 0.57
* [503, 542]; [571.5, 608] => 0.75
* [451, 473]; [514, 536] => 0.75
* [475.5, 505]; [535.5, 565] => 0.65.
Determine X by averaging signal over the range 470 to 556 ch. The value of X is 75.3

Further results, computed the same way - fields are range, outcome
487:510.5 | 82.5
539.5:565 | 56.5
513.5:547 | 66.5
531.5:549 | 60.7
